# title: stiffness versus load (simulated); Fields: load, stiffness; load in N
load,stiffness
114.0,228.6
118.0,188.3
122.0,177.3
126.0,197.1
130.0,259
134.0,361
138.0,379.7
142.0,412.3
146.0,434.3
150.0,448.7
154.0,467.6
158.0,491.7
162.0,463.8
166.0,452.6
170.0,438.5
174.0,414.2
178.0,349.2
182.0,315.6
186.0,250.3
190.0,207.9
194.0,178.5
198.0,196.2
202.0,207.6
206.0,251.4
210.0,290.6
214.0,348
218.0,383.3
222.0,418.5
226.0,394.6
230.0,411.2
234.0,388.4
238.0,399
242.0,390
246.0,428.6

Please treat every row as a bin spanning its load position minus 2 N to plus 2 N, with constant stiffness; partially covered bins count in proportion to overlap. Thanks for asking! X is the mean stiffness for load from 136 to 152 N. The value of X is 419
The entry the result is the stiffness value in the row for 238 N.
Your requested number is 399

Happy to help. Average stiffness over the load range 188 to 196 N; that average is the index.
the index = 193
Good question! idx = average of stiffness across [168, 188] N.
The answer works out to 354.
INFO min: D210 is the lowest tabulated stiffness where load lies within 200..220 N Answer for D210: 207.6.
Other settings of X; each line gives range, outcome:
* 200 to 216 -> 274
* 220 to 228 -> 407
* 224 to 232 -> 403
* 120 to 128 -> 187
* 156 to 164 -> 478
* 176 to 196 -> 260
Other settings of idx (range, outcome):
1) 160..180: 424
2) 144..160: 461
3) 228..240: 400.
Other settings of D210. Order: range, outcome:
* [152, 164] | 463.8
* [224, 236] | 388.4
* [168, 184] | 315.6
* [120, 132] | 177.3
